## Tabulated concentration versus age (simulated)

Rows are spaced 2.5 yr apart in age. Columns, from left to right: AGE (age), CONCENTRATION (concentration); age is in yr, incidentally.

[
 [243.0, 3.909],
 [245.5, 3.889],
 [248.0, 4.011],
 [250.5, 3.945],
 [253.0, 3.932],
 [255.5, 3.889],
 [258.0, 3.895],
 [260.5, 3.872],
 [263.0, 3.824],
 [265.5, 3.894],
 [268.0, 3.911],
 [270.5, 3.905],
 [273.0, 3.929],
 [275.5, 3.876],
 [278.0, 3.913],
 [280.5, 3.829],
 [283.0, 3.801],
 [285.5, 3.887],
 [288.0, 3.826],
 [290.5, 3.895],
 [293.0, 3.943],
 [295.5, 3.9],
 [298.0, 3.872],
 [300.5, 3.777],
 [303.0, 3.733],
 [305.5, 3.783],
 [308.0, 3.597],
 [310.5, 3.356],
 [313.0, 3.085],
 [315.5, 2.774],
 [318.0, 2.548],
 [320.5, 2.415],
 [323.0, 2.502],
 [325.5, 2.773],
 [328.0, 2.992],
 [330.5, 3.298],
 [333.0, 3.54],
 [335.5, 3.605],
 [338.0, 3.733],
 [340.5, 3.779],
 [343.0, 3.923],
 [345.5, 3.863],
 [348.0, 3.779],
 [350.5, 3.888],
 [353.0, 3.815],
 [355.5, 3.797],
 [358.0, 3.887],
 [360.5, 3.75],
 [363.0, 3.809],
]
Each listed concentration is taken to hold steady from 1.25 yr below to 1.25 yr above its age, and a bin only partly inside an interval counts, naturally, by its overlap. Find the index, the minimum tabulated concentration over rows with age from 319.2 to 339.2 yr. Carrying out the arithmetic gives 2.415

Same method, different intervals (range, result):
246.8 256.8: 3.889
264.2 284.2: 3.801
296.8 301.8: 3.777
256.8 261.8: 3.872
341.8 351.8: 3.779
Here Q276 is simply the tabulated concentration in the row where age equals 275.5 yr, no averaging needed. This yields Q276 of 3.876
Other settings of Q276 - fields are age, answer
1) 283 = 3.801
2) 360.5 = 3.75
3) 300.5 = 3.777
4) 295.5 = 3.9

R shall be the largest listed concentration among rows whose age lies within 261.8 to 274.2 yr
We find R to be 3.929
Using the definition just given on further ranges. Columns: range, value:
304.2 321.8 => 3.783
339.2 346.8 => 3.923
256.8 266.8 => 3.895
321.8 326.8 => 2.773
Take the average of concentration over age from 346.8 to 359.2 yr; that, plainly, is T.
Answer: 3.83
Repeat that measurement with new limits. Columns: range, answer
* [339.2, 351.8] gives 3.85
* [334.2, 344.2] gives 3.76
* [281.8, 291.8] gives 3.85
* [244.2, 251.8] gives 3.95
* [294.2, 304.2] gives 3.82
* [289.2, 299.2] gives 3.9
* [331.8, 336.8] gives 3.57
